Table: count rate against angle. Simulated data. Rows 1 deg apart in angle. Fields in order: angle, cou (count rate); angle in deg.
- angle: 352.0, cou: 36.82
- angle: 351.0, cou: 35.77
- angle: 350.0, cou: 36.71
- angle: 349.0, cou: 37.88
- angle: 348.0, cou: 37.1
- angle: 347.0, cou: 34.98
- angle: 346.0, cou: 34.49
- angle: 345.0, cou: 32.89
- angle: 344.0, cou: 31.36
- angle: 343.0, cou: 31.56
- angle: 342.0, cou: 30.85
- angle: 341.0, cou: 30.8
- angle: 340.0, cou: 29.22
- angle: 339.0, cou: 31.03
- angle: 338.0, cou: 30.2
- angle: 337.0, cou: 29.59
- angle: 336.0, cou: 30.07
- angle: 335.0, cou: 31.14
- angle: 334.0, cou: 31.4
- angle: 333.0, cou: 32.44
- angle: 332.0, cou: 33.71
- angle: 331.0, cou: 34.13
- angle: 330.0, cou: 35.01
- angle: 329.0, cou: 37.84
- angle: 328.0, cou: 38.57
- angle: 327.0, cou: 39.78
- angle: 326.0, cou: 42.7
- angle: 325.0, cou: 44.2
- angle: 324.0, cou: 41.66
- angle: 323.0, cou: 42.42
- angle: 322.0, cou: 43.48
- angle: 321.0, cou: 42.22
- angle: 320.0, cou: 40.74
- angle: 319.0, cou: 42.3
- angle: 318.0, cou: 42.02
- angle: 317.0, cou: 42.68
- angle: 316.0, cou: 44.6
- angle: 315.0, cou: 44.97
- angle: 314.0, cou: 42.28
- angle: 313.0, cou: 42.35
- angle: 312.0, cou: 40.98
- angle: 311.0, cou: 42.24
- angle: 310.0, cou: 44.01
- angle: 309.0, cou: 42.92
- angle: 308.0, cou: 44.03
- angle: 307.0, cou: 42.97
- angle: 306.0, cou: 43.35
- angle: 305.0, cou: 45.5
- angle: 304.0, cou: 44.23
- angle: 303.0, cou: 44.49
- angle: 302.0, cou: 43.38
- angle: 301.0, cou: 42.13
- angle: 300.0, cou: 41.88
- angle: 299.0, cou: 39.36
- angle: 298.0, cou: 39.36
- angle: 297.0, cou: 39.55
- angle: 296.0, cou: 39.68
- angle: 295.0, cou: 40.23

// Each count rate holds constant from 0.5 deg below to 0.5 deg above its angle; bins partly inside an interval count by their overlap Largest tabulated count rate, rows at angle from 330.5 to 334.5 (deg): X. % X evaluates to 34.13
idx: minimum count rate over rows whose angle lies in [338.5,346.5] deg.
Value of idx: 29.22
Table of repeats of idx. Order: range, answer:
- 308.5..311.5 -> 42.24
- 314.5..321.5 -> 40.74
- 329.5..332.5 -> 33.71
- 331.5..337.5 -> 29.59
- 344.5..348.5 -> 32.89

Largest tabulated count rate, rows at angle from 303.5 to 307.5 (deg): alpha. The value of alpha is 45.5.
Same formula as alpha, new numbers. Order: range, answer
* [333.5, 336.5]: 31.4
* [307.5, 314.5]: 44.03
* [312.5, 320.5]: 44.97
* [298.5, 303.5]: 44.49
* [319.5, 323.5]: 43.48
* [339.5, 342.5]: 30.85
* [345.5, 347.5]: 34.98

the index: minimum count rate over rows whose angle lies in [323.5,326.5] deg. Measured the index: 41.66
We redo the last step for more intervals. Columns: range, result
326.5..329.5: 37.84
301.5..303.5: 43.38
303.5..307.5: 42.97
